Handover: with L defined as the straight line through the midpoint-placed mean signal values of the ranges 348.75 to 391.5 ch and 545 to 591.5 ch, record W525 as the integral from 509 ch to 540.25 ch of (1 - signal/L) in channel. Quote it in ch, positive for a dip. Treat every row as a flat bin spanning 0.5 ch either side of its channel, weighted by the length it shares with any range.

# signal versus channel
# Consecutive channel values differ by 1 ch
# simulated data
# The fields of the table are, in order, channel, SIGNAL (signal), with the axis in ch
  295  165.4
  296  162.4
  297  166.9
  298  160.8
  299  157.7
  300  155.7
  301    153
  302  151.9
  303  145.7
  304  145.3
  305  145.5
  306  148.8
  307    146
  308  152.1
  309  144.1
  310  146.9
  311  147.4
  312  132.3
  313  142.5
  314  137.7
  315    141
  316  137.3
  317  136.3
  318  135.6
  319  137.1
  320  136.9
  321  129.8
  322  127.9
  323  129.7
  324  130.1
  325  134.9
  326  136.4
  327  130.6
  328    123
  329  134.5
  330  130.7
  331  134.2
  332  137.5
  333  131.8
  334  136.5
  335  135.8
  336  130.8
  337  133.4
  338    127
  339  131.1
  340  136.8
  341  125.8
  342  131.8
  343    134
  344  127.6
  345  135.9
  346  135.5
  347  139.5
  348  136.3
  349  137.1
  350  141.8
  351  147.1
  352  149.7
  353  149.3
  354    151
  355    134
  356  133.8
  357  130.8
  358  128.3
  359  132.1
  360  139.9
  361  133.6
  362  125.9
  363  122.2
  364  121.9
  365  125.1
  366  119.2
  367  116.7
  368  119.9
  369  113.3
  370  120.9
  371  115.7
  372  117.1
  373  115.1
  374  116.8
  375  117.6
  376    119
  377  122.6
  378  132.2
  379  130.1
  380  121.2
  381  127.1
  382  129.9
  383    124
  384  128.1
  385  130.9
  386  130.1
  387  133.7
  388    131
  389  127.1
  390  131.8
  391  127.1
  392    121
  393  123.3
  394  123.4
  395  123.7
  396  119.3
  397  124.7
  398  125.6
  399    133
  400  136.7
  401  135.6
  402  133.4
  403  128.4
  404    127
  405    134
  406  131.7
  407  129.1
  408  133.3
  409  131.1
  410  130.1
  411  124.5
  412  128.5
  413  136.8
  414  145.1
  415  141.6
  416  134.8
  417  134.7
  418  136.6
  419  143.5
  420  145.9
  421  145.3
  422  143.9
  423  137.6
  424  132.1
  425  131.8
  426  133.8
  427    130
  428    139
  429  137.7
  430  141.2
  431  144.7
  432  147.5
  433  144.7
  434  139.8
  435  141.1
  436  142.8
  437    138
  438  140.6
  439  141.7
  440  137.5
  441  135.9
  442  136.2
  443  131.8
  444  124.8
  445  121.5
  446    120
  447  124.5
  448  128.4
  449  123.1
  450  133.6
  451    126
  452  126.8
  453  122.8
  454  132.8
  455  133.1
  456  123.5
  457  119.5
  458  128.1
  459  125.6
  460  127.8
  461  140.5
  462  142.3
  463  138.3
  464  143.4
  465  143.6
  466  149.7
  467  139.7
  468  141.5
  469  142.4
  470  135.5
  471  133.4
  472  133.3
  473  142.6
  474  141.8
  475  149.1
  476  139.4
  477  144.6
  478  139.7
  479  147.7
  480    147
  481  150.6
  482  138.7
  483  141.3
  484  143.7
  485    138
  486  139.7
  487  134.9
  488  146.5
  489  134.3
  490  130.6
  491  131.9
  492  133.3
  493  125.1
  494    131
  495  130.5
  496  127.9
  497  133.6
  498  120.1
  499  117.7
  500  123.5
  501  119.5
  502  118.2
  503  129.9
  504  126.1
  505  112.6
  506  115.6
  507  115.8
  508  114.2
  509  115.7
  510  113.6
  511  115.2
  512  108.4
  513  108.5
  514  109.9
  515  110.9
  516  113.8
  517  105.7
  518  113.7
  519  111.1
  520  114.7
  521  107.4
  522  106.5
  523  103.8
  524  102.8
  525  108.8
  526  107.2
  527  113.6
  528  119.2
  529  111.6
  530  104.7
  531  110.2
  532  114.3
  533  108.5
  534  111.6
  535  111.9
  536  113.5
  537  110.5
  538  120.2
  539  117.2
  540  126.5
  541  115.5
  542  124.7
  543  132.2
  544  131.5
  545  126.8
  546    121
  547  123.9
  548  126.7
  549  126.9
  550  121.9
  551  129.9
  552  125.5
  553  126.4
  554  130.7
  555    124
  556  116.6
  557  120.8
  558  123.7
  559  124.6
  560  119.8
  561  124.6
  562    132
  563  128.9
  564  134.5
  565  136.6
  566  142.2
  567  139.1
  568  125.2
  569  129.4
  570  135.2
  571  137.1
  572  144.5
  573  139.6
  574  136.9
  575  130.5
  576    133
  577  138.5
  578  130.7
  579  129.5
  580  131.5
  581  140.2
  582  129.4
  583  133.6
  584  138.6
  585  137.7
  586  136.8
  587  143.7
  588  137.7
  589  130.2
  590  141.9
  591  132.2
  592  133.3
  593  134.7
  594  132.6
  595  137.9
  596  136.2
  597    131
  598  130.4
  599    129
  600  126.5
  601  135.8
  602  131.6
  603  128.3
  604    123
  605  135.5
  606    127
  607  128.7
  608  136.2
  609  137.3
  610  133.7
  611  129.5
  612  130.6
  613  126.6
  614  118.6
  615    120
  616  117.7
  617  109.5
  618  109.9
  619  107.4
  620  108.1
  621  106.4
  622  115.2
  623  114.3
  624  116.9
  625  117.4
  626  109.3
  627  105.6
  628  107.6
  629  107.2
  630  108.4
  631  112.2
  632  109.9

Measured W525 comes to 4.6 ch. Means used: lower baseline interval 128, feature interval 111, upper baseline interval 131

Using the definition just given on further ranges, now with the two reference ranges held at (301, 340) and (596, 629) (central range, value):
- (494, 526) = 3.0 ch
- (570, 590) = -2.0 ch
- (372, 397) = 1.7 ch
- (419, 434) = -0.9 ch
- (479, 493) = -1.1 ch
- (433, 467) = -0.7 ch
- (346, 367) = 0.2 ch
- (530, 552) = 1.0 ch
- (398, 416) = 0.0 ch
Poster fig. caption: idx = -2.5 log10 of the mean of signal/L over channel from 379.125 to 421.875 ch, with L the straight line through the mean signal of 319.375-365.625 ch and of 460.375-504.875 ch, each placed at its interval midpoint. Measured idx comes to 0.03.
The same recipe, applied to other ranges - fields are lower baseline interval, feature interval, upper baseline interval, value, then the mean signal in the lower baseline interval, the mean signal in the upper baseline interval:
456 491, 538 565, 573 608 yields 0.083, 139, 133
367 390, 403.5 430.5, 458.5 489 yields -0.040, 124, 141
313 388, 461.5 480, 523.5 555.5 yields -0.152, 131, 119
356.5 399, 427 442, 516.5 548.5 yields -0.159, 125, 115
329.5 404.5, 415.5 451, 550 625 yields -0.055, 129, 129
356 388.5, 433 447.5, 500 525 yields -0.130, 125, 113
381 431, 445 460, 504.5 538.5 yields -0.020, 132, 111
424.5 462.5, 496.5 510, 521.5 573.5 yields 0.062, 133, 122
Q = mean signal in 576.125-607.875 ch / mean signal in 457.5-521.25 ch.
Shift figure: 1.03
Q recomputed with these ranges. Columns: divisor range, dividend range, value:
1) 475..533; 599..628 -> 0.99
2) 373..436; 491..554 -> 0.89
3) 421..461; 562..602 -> 1.01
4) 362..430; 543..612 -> 1.02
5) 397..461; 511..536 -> 0.82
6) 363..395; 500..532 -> 0.91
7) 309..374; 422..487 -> 1.03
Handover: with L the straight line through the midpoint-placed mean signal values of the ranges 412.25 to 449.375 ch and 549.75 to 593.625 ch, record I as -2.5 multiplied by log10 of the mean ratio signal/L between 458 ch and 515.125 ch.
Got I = 0.03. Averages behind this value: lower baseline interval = 137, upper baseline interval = 132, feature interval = 132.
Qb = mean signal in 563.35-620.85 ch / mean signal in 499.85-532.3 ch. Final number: 1.2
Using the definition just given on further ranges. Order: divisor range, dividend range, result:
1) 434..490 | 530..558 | 0.89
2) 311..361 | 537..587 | 0.96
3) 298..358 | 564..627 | 0.93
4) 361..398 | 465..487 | 1.15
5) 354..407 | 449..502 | 1.07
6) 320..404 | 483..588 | 0.96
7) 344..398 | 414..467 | 1.05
